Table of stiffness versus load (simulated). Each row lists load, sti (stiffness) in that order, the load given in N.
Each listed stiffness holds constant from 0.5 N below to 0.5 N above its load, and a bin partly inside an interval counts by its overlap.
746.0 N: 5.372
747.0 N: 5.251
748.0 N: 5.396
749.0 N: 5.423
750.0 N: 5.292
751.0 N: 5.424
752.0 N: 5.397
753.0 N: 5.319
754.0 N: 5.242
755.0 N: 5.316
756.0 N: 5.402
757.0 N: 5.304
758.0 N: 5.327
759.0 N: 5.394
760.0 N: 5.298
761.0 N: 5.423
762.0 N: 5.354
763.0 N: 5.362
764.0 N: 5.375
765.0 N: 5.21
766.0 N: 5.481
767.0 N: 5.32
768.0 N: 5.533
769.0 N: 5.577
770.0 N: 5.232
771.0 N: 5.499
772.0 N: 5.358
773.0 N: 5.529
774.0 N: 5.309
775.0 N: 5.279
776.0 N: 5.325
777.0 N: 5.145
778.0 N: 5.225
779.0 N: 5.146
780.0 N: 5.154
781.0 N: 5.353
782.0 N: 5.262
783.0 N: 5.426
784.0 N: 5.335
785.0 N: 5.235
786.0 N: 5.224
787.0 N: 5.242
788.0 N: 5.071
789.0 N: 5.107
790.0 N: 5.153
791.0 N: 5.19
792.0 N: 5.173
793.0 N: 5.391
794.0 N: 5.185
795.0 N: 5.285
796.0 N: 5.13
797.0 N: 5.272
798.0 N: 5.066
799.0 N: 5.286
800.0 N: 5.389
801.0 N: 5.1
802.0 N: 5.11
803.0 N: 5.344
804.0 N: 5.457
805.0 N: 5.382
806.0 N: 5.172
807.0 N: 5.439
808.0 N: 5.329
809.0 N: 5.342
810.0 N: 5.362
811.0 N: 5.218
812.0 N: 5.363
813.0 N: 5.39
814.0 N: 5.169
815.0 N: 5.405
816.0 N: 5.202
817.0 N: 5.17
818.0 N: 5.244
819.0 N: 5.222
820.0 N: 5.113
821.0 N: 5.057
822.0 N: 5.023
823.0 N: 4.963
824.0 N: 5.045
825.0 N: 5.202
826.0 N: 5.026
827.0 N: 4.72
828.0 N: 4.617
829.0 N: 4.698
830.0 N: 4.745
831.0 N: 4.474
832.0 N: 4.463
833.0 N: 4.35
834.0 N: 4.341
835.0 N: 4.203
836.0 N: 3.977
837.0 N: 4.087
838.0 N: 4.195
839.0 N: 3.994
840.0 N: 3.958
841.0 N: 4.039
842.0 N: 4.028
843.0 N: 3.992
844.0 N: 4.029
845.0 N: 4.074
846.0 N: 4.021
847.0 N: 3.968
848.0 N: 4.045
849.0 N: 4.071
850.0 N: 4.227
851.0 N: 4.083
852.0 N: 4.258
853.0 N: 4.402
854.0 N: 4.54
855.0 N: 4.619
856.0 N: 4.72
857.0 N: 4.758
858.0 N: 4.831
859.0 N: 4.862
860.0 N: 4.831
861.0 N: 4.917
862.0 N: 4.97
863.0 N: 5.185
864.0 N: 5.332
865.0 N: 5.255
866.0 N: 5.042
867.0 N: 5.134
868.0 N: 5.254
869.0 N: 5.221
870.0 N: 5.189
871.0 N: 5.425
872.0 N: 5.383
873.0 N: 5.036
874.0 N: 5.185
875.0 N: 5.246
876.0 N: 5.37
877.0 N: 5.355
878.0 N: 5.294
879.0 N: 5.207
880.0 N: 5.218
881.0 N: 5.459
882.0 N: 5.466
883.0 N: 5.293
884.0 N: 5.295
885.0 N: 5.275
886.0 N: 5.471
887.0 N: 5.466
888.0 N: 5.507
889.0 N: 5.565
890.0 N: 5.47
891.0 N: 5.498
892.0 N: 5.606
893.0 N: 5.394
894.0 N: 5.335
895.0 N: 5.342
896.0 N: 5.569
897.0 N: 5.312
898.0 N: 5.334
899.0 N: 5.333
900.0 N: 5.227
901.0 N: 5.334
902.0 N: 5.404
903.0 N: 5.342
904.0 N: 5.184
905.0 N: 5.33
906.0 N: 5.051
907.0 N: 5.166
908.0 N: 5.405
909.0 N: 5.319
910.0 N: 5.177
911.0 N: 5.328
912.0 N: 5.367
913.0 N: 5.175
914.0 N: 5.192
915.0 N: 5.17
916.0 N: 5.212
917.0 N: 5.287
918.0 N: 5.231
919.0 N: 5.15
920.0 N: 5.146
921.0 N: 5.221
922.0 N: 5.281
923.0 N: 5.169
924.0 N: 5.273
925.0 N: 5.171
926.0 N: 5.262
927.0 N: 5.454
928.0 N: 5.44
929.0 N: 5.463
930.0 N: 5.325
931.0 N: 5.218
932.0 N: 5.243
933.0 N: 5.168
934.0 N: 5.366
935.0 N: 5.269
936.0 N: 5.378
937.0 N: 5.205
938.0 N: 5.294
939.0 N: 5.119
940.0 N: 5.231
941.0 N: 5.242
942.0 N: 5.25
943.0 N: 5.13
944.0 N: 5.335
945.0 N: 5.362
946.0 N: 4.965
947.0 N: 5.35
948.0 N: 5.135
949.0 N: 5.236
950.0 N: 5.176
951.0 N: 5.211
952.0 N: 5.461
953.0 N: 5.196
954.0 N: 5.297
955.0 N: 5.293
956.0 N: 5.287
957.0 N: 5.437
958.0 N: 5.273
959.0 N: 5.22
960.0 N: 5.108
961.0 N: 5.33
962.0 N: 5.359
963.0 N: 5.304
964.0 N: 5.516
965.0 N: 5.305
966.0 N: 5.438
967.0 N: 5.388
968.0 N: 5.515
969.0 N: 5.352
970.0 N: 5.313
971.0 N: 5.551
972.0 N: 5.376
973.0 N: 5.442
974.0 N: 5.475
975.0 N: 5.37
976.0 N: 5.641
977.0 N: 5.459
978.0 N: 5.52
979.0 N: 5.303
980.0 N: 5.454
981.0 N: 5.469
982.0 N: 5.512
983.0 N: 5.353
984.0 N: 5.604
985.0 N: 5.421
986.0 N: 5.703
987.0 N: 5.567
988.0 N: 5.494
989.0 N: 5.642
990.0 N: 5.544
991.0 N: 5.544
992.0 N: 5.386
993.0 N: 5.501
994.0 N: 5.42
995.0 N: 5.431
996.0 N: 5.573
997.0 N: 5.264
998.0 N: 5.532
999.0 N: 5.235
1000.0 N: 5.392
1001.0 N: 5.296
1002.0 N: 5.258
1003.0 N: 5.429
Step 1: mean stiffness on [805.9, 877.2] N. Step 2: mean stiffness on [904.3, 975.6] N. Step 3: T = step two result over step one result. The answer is 1.1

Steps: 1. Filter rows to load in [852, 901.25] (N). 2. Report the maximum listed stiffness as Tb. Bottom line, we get 5.606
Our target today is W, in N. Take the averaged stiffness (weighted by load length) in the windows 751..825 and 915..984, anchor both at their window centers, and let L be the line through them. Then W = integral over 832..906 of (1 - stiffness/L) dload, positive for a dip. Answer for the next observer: 5.4 N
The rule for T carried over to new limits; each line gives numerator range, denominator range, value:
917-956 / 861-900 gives 0.99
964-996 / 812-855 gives 1.20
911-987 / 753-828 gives 1.01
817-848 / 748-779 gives 0.84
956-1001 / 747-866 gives 1.09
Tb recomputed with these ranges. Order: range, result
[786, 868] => 5.457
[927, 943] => 5.463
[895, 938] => 5.569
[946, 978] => 5.641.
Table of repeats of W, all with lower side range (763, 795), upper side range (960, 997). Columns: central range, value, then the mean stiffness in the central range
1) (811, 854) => 6.16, 4.57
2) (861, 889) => 0.48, 5.28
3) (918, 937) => 0.48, 5.27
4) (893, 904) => 0.08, 5.35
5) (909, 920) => 0.35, 5.23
